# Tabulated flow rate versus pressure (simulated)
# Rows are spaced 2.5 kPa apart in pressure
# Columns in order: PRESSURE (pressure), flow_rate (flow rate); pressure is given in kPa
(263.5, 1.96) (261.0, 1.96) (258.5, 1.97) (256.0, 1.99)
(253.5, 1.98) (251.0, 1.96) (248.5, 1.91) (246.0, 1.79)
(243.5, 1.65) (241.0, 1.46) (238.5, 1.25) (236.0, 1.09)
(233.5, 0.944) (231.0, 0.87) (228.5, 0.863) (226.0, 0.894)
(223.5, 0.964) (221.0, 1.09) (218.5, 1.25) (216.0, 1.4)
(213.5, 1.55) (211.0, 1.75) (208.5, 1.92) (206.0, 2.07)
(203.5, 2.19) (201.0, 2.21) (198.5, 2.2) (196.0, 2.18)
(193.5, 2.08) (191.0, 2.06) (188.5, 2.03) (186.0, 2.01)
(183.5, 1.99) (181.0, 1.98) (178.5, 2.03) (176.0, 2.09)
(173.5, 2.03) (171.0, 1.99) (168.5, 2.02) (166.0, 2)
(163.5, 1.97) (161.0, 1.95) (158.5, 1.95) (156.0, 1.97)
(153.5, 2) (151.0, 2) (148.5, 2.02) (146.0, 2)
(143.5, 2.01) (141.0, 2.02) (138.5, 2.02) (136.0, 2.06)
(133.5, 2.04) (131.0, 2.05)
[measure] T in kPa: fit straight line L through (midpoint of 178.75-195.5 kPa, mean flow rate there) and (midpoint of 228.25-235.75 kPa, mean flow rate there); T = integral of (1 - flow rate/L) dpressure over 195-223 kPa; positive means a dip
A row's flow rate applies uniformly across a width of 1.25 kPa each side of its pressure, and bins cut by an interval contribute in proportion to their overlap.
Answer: -4.88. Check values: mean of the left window 2.03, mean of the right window 0.923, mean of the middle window 1.78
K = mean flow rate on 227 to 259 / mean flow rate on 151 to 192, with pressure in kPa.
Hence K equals 0.75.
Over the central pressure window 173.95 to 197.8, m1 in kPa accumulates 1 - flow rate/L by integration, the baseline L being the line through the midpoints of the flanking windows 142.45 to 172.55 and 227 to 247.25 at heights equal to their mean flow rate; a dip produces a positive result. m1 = -4.7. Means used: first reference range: 1.99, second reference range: 1.24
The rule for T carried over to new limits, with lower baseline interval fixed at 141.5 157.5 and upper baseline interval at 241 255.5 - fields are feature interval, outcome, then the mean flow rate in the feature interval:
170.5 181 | -0.4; 2.03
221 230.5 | 4.8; 0.928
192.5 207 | -1.8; 2.16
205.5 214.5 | 0.4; 1.81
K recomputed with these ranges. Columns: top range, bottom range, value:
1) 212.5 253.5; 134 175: 0.66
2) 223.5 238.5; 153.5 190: 0.48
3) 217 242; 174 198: 0.52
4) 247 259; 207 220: 1.24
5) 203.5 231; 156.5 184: 0.69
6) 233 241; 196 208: 0.54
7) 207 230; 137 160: 0.65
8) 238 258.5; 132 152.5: 0.88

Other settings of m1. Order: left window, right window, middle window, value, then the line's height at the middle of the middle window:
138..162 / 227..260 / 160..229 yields -1.8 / 1.77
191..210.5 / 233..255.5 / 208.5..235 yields 9.7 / 1.86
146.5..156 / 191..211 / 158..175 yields 0.3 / 2.03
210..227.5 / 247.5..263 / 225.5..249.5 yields 5.4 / 1.62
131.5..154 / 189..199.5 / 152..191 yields 1.4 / 2.08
